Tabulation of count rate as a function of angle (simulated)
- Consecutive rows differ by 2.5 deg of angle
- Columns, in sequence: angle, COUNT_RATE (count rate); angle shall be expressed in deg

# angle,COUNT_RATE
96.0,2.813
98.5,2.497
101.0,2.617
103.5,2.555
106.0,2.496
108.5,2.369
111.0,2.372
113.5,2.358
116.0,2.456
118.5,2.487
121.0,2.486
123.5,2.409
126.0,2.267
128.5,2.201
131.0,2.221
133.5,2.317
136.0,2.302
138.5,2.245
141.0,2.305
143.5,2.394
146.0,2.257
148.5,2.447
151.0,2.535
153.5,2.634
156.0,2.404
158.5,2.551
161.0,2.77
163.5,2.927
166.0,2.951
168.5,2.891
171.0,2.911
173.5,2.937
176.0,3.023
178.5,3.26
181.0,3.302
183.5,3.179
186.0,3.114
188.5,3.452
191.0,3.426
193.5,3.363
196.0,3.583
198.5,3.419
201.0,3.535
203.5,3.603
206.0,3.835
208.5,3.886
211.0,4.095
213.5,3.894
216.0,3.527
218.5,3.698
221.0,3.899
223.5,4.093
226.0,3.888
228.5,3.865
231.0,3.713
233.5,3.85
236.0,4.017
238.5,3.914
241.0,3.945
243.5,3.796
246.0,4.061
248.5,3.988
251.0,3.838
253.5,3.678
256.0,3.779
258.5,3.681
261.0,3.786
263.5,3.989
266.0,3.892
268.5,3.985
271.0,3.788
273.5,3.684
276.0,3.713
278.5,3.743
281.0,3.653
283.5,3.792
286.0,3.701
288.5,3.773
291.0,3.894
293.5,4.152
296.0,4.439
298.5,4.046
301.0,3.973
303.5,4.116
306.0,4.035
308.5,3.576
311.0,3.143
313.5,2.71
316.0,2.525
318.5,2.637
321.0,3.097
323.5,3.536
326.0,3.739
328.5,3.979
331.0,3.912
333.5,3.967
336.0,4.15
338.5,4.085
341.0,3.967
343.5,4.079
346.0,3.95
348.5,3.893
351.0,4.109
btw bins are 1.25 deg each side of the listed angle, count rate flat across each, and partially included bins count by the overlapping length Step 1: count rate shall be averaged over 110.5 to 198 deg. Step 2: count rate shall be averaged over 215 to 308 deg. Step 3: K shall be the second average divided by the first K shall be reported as 1.4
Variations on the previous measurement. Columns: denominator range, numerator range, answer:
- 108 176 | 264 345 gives 1.49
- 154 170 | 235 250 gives 1.44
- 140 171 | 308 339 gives 1.32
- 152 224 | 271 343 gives 1.12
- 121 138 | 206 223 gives 1.67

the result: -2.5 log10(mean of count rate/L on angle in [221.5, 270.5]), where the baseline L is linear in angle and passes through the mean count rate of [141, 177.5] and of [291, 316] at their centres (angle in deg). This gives -0.17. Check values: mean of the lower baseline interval 2.68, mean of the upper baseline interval 3.74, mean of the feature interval 3.88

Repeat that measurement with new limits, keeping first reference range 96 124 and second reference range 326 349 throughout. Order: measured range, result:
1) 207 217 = -0.22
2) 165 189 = -0.06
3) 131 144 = 0.16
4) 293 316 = 0.01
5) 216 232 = -0.18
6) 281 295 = -0.06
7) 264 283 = -0.07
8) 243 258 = -0.13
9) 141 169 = 0.08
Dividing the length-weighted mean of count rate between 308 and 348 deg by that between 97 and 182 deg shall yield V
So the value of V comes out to 1.39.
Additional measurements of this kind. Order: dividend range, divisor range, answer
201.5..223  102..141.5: 1.61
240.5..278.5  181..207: 1.11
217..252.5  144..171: 1.47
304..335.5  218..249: 0.88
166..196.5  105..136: 1.35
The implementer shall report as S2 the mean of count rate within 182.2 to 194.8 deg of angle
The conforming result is 3.31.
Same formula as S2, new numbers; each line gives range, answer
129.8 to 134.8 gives 2.27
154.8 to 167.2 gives 2.72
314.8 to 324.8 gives 2.95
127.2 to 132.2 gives 2.21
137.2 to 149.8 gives 2.33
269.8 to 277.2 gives 3.73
